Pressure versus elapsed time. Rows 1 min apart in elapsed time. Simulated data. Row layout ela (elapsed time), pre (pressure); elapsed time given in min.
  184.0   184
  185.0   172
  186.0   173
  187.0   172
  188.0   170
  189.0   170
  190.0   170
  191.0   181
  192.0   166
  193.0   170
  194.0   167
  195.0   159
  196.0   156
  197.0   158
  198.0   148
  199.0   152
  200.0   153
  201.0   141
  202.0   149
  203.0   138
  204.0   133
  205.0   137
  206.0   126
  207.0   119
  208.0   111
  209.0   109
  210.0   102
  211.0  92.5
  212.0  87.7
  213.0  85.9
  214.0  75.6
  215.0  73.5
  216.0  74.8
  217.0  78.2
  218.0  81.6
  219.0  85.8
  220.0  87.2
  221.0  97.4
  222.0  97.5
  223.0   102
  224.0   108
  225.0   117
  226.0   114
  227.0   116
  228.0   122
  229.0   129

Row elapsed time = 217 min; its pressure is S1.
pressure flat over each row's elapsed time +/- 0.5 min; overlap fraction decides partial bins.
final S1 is 78.2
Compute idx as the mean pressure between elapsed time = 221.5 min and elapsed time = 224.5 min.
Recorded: 102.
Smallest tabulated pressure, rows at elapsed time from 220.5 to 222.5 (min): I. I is 97.4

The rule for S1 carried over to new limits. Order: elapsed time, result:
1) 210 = 102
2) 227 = 116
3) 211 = 92.5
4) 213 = 85.9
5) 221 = 97.4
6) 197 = 158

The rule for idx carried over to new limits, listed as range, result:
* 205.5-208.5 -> 119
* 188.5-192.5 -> 172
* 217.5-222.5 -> 89.9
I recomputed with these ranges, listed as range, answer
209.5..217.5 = 73.5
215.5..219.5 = 74.8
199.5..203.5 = 138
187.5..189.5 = 170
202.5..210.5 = 102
